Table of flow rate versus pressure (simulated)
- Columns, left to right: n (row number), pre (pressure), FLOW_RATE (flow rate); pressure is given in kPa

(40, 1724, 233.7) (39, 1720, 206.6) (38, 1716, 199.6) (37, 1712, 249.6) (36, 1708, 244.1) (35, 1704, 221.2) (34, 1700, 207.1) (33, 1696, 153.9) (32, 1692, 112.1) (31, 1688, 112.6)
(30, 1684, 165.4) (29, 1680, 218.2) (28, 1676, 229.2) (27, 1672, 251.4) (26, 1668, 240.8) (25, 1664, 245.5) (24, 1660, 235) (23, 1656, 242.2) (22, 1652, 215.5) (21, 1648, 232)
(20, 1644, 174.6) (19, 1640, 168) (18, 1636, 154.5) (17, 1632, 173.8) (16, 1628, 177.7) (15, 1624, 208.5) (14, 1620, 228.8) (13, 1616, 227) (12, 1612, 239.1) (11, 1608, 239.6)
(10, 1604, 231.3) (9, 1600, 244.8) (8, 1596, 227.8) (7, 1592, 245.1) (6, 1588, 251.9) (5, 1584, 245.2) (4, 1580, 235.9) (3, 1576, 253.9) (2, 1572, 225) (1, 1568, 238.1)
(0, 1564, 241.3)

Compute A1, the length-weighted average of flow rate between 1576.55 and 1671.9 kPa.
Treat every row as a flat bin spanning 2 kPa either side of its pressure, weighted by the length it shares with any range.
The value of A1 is 222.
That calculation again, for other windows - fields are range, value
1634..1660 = 201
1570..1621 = 238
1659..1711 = 203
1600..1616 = 236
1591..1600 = 237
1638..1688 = 214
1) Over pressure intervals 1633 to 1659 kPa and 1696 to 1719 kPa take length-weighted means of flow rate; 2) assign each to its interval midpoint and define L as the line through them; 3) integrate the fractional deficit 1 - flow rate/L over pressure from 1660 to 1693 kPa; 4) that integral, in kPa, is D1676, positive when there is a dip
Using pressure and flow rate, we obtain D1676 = 0.8 kPa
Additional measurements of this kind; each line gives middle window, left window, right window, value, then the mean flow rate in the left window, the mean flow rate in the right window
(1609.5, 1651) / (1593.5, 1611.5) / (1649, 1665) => 6.3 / 236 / 234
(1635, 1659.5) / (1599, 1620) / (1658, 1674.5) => 3.9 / 235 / 243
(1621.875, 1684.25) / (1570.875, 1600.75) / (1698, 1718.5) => 5.9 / 242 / 224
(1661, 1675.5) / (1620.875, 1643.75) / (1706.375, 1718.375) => -3.0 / 179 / 230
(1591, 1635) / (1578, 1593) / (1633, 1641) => -4.3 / 244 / 162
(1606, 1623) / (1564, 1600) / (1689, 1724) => -0.2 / 241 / 199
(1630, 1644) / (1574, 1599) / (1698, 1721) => 4.0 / 243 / 222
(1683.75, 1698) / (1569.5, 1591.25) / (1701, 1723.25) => 5.9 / 242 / 224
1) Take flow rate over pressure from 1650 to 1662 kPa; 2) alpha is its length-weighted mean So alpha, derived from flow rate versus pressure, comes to 231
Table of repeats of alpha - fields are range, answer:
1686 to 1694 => 112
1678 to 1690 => 165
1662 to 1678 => 242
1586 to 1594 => 248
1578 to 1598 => 241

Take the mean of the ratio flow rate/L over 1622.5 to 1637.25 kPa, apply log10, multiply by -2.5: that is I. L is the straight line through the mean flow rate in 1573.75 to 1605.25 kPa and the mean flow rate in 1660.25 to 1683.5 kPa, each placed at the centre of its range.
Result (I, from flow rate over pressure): 0.31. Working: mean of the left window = 242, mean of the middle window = 179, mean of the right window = 232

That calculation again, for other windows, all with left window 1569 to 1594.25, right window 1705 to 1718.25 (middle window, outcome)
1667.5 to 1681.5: -0.01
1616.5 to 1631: 0.16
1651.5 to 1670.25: -0.01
